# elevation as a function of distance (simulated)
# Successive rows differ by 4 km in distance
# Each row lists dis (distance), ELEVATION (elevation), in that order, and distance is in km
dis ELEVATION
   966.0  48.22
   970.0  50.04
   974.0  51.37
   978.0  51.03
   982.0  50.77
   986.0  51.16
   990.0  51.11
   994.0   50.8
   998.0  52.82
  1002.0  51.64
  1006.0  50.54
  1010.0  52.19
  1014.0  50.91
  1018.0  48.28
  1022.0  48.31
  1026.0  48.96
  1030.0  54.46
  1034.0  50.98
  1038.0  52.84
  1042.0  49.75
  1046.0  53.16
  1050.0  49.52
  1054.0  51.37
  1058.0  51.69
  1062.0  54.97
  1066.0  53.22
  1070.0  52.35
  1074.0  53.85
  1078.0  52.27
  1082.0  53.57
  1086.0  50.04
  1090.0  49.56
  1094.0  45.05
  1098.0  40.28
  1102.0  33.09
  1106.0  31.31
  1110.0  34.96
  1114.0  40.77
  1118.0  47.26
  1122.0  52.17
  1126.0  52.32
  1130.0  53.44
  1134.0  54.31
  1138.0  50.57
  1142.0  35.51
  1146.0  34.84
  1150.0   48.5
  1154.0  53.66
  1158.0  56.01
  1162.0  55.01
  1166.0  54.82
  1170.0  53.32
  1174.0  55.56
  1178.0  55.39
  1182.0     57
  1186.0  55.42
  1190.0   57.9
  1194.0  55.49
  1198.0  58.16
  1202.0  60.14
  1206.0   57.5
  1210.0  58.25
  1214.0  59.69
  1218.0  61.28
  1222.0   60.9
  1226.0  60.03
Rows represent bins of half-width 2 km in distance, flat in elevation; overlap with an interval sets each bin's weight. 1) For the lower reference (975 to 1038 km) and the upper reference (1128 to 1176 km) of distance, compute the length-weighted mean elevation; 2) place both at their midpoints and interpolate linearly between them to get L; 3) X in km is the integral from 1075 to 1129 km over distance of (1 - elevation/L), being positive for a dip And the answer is 5.9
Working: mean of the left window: 51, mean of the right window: 50.5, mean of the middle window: 45.1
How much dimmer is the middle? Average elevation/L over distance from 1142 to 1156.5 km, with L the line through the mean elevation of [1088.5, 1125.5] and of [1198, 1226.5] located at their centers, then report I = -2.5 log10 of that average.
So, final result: 0.104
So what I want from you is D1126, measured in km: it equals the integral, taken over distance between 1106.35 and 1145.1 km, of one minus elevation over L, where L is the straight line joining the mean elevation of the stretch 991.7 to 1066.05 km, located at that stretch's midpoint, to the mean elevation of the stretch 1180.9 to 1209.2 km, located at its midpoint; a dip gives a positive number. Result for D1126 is 6.4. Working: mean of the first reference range 51.3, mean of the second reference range 57.4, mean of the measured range 45.8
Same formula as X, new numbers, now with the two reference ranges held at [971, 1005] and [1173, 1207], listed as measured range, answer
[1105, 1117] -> 3.89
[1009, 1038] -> 0.89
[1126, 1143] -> 1.76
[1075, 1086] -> 0.29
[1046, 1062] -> 0.45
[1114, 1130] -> 1.56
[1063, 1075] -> 0.07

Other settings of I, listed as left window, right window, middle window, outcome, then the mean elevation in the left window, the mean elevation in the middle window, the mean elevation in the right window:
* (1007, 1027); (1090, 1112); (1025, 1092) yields -0.18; 49.8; 52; 38.1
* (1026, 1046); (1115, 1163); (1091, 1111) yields 0.31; 51.8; 37.7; 49.2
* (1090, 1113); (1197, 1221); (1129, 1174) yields -0.05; 38.2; 50.2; 59.3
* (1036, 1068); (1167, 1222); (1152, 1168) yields 0.02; 52.1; 54.9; 57.4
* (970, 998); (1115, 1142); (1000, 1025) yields 0.01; 51.1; 50.3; 50.1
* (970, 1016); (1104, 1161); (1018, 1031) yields 0.00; 51.2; 49.9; 46.3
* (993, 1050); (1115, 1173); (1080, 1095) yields 0.01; 51.1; 49.9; 50.1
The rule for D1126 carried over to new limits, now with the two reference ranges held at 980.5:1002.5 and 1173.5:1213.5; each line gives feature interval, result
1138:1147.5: 2.95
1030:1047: 0.26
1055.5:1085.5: 0.40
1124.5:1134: 0.37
